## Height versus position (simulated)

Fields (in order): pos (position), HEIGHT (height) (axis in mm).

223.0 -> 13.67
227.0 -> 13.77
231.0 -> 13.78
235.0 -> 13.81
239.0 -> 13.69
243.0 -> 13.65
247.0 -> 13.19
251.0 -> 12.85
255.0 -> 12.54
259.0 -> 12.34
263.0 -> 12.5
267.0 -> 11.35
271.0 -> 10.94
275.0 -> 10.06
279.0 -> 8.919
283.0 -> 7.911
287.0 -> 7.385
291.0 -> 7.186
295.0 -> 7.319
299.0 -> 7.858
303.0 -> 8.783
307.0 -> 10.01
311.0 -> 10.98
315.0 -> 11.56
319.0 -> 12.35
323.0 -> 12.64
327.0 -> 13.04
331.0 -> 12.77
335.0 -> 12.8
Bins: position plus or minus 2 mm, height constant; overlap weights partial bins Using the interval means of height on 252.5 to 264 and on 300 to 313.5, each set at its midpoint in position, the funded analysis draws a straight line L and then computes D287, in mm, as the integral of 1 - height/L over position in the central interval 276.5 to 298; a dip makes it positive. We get 6.1 mm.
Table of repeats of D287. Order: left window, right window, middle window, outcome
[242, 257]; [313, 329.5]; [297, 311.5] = 3.8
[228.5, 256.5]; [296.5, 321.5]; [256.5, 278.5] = 1.7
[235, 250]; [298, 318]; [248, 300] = 8.4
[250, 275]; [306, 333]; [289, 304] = 5.3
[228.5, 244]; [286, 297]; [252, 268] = -1.9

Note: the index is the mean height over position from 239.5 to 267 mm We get 12.8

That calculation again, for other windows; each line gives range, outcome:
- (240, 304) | 10.4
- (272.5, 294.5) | 8.29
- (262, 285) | 10.2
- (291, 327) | 10.2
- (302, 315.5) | 10.3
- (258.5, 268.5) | 12.1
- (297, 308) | 8.78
